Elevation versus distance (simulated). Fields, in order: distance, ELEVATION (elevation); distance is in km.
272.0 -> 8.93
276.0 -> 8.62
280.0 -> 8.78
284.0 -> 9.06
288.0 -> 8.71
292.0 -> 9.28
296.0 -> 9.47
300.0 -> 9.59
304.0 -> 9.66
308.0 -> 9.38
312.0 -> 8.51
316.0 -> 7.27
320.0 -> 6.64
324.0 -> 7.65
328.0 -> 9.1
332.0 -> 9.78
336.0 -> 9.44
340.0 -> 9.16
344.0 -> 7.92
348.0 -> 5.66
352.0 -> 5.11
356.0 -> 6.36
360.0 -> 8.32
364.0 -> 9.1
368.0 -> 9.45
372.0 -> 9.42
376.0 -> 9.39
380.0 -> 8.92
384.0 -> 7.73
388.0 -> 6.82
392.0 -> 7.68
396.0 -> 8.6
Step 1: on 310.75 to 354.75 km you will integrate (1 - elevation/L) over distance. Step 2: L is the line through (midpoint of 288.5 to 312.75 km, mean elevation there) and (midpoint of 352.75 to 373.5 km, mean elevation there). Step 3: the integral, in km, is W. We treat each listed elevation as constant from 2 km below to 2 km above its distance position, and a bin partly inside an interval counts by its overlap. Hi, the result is 5.01 km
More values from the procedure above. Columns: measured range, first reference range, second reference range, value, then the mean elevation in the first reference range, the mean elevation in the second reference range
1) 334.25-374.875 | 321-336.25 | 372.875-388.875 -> 2.7 km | 8.79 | 8.4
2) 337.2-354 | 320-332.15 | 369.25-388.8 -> 2.7 km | 8.34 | 8.59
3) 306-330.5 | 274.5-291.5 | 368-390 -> 1.7 km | 8.84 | 8.55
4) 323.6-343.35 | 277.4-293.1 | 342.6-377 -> -2.1 km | 8.93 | 7.81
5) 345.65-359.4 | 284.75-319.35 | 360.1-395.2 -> 4.2 km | 8.9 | 8.55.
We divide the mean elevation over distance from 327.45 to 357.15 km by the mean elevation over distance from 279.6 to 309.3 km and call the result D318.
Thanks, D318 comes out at 0.84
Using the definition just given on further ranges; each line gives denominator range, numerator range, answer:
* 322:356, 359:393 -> 1.09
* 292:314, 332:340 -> 1.01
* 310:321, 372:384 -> 1.19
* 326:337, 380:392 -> 0.81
